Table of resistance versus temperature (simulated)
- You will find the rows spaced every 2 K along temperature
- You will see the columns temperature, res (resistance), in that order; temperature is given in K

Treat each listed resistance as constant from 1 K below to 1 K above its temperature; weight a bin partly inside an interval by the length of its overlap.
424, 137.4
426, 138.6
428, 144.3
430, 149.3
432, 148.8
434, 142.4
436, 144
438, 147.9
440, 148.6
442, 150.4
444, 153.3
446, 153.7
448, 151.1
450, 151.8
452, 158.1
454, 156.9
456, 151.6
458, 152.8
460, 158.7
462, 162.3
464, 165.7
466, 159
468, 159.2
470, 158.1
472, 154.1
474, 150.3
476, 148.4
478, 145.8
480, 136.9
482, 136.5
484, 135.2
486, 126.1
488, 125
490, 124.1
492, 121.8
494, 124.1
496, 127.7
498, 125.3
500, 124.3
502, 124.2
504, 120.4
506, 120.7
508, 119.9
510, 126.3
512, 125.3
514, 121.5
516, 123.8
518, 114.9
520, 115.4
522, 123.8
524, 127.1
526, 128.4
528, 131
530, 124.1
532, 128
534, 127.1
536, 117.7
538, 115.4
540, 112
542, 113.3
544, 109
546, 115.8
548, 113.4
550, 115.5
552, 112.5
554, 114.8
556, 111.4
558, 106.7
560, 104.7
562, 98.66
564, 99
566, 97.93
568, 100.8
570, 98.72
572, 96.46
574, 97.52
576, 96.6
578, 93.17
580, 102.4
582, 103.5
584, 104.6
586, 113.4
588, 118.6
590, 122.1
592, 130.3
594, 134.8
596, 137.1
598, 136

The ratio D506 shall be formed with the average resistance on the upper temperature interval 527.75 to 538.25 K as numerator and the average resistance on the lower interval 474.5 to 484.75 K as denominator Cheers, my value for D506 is 0.88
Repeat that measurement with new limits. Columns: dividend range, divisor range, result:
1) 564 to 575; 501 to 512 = 0.80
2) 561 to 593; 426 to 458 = 0.70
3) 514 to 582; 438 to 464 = 0.72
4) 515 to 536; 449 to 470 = 0.79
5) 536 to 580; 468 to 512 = 0.80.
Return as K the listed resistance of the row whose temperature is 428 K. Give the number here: 144.3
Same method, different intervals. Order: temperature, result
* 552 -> 112.5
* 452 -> 158.1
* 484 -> 135.2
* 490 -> 124.1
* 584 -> 104.6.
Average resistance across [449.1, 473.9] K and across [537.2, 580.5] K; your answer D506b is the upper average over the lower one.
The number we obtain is 0.67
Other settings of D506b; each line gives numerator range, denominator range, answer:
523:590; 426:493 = 0.75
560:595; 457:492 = 0.73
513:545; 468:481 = 0.81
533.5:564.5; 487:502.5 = 0.90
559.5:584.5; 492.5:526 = 0.81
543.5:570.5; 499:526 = 0.88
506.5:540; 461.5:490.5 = 0.84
